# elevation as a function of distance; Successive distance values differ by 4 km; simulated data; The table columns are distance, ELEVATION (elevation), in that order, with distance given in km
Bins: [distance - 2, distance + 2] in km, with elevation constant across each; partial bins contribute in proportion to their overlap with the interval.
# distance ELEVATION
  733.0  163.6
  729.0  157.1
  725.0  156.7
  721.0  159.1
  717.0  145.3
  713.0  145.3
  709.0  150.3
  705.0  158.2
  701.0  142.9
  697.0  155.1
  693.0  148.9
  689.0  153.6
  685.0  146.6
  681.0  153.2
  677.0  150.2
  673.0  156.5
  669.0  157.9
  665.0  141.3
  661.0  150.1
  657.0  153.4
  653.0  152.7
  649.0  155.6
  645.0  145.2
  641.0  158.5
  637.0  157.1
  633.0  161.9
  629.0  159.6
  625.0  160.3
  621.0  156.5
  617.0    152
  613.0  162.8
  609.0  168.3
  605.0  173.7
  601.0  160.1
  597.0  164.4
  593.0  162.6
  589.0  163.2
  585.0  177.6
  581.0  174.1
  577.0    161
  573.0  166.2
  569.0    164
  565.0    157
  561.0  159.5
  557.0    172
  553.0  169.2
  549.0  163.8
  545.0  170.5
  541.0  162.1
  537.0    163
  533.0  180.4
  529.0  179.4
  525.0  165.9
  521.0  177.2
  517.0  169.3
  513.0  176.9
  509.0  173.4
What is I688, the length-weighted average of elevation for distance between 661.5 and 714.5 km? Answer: 151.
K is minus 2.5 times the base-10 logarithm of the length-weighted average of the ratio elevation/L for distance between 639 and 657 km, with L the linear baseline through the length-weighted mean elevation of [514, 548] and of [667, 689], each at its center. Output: 0.025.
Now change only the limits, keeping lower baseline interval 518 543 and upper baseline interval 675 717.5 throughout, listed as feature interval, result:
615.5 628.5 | 0.019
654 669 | 0.034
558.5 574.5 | 0.032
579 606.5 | -0.030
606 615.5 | -0.031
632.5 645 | 0.006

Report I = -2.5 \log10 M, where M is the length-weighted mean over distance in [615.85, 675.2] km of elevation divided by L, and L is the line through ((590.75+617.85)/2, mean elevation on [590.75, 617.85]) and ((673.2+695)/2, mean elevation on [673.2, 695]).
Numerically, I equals 0.02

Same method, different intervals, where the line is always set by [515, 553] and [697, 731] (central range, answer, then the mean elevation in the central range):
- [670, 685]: 0.021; 153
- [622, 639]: 0.006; 160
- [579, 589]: -0.053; 173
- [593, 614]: -0.017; 166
